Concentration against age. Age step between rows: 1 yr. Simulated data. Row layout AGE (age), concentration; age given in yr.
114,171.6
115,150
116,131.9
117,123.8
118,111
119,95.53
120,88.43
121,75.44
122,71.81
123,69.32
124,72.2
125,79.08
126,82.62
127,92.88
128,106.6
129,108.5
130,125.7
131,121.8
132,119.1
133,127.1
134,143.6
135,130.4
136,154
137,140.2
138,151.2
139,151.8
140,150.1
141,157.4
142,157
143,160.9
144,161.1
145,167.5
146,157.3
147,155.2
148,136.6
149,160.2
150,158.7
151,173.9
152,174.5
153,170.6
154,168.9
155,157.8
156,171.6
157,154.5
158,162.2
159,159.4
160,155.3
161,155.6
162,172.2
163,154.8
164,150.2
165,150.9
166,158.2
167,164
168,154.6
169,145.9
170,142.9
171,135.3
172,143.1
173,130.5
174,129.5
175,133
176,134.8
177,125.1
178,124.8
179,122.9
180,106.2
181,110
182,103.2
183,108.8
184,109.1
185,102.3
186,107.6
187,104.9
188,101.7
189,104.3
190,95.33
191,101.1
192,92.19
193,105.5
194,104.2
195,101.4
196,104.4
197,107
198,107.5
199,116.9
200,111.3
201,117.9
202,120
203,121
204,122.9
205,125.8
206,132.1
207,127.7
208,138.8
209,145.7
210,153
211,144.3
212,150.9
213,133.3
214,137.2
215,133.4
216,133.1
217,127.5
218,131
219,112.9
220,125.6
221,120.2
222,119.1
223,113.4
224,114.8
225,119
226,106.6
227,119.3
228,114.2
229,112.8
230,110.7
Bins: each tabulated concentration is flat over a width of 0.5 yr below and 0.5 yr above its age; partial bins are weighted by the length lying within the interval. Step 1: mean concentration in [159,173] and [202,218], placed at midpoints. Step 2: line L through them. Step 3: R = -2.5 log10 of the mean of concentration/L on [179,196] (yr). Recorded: 0.35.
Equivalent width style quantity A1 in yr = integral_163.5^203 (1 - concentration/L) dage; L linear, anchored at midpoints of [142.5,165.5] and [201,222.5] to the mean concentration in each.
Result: 7.0 yr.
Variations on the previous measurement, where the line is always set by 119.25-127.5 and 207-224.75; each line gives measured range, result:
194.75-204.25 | 0.7 yr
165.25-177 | -4.0 yr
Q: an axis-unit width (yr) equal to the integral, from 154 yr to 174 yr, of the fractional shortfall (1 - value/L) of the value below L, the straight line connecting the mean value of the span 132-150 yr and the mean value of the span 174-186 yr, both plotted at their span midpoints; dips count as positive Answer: -3.5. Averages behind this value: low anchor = 150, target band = 153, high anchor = 117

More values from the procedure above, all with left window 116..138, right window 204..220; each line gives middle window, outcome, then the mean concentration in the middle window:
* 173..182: 0.1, 123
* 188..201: 2.5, 105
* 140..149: -3.4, 156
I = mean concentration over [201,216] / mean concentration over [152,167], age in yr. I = 0.8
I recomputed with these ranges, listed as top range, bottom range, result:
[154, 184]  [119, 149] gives 1.14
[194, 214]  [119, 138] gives 1.17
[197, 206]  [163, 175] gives 0.81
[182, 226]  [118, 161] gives 0.88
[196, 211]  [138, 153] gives 0.79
